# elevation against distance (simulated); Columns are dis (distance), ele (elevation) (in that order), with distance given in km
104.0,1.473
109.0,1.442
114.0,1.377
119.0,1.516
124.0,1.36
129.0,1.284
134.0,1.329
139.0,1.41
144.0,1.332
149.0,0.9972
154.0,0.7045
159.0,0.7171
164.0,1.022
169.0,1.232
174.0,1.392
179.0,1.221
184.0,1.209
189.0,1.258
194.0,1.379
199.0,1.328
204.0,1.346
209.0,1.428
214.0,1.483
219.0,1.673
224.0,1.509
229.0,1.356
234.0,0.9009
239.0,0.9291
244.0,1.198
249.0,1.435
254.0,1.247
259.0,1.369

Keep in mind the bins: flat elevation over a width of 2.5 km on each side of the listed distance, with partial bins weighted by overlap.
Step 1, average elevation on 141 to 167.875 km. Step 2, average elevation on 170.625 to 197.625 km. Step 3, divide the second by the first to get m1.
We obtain 1.3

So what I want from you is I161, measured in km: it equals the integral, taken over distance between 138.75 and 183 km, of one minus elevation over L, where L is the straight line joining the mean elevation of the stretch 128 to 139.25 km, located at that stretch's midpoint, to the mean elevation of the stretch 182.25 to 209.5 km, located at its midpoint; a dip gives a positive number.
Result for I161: 7.5 km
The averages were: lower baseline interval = 1.33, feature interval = 1.1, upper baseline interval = 1.32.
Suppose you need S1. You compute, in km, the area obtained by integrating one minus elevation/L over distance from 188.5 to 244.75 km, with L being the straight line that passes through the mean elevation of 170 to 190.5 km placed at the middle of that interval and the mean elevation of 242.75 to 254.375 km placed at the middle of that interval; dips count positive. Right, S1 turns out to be -1.3 km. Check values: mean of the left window 1.27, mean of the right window 1.31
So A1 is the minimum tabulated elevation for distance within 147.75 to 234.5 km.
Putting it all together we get 0.7045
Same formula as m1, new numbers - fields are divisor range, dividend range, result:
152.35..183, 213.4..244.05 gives 1.21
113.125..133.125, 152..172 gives 0.68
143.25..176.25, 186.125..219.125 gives 1.34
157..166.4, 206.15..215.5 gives 1.65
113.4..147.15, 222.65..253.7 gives 0.89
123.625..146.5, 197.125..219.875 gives 1.07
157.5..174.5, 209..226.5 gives 1.43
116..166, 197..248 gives 1.13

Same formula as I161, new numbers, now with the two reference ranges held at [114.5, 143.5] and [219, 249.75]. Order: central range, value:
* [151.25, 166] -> 5.8 km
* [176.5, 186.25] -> 0.7 km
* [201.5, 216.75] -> -1.7 km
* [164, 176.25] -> 0.7 km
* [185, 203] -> -0.3 km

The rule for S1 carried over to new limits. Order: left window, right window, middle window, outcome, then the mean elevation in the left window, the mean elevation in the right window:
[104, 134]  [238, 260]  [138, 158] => 4.5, 1.4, 1.25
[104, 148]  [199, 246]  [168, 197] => 1.2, 1.37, 1.32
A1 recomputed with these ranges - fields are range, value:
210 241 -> 0.9009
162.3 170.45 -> 1.022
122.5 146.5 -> 1.284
